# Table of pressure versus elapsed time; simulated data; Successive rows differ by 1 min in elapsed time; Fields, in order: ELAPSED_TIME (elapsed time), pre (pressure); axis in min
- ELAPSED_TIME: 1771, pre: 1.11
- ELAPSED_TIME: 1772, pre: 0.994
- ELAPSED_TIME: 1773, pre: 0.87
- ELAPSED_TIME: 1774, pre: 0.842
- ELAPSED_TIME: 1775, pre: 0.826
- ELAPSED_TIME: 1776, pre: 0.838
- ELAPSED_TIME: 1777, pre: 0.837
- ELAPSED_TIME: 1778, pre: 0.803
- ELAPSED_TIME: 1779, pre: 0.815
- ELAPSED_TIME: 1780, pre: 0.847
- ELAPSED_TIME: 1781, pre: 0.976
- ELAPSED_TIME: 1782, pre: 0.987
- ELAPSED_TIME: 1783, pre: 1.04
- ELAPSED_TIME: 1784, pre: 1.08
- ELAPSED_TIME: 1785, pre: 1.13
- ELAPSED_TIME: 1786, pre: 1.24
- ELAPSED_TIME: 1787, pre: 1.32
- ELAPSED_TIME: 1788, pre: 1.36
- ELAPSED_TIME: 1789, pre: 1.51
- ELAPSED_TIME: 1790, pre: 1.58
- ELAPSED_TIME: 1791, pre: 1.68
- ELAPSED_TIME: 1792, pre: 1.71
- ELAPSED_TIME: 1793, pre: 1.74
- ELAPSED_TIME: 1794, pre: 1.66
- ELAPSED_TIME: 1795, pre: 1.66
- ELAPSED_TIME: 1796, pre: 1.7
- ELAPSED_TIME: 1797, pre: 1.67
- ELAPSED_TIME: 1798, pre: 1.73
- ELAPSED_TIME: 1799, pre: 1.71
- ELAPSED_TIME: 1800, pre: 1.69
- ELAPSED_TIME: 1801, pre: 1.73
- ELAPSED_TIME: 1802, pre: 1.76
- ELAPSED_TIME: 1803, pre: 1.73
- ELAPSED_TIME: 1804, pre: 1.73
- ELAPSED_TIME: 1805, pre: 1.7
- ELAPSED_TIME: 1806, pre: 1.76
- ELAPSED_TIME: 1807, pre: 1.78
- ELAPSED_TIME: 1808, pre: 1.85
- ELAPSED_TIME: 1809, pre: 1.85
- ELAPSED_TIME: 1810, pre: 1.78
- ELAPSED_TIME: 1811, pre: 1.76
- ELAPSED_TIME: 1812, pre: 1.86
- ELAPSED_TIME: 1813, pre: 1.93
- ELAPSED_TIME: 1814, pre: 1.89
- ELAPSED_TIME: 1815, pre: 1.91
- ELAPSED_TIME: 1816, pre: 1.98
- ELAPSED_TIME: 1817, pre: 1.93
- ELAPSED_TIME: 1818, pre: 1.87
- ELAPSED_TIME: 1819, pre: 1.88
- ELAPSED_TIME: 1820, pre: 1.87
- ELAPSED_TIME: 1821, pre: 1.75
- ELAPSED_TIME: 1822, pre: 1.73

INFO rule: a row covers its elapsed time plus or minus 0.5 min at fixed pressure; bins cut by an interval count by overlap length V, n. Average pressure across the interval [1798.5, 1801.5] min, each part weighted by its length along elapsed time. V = 1.71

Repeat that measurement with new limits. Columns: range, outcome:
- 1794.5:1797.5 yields 1.68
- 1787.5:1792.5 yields 1.57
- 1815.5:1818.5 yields 1.93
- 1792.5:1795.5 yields 1.69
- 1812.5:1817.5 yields 1.93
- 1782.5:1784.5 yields 1.06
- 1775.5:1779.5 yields 0.823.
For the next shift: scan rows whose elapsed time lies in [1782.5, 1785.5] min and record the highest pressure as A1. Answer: 1.13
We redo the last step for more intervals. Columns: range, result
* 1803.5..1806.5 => 1.76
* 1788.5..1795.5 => 1.74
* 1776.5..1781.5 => 0.976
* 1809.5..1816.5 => 1.98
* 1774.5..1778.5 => 0.838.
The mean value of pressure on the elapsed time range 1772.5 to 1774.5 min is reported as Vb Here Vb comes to 0.856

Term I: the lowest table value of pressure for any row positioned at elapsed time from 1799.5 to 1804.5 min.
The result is 1.69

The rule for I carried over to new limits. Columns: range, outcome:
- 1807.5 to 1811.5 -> 1.76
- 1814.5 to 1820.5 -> 1.87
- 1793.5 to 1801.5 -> 1.66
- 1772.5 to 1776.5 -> 0.826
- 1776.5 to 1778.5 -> 0.803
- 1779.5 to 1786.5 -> 0.847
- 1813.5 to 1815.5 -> 1.89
